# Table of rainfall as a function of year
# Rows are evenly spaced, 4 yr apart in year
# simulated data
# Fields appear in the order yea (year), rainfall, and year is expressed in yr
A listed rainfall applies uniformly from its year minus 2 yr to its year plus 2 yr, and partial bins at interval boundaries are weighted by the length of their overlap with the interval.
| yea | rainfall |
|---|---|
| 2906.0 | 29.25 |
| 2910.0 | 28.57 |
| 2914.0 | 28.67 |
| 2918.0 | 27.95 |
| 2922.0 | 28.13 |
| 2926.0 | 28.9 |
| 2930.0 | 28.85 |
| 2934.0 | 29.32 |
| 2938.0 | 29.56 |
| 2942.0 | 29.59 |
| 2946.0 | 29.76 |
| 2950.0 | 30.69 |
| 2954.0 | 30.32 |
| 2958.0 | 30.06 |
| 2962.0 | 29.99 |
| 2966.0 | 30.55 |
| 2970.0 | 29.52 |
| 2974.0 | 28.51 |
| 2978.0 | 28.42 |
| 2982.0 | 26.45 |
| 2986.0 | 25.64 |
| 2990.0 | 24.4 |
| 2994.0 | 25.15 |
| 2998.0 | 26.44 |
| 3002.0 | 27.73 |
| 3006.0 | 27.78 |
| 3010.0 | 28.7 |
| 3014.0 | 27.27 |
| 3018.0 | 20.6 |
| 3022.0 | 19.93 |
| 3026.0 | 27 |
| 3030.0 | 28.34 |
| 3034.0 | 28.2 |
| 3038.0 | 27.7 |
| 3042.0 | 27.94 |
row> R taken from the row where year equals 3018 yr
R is 20.6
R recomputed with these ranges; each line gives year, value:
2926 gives 28.9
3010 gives 28.7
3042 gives 27.94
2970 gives 29.52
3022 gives 19.93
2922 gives 28.13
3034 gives 28.2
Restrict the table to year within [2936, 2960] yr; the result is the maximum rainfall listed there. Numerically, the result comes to 30.69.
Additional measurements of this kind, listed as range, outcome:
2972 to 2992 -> 28.51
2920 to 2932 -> 28.9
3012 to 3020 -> 27.27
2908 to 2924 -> 28.67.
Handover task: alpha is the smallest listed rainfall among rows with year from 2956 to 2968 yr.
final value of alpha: 29.99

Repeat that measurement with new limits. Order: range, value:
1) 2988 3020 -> 20.6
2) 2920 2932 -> 28.13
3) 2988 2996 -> 24.4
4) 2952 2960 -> 30.06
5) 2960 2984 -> 26.45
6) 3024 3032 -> 27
